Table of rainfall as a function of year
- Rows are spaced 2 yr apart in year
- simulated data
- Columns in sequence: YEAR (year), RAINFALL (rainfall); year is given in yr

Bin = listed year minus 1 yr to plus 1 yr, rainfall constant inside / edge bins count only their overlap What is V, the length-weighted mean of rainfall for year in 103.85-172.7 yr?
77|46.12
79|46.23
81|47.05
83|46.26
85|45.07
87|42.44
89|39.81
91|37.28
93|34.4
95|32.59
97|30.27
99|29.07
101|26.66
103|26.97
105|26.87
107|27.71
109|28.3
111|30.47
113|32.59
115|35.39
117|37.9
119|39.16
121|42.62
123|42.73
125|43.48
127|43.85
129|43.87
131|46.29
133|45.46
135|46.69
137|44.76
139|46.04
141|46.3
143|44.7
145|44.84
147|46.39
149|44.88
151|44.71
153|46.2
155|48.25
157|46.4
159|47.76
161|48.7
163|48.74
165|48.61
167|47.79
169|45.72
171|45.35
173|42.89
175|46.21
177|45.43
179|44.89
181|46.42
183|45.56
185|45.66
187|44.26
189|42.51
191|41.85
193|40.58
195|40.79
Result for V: 42.6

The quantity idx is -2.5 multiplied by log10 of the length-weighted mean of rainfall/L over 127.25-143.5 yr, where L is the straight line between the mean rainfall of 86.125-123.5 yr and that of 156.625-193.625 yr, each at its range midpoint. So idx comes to -0.170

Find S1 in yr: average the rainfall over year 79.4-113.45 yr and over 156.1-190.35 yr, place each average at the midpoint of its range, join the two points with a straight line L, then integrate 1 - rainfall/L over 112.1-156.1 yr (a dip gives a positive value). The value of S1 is -3.6 yr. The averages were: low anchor 34.6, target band 43.5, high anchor 46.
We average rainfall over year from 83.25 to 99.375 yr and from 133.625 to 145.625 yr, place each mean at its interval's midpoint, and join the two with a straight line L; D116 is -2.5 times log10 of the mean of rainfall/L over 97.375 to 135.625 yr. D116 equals 0.15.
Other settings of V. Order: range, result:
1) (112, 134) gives 41.2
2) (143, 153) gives 45.3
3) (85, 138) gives 37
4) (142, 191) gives 45.9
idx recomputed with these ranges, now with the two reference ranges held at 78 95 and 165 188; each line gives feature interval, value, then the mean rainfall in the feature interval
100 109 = 0.485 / 27.2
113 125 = 0.101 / 39.3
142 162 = -0.041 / 46.3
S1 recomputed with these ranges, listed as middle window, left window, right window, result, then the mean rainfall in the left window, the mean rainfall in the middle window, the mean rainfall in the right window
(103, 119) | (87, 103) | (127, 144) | 2.75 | 33.1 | 31.5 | 45.4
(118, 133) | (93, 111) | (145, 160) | -2.53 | 29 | 43.3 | 46.3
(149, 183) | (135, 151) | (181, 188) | -0.78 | 45.5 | 46.4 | 45.3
